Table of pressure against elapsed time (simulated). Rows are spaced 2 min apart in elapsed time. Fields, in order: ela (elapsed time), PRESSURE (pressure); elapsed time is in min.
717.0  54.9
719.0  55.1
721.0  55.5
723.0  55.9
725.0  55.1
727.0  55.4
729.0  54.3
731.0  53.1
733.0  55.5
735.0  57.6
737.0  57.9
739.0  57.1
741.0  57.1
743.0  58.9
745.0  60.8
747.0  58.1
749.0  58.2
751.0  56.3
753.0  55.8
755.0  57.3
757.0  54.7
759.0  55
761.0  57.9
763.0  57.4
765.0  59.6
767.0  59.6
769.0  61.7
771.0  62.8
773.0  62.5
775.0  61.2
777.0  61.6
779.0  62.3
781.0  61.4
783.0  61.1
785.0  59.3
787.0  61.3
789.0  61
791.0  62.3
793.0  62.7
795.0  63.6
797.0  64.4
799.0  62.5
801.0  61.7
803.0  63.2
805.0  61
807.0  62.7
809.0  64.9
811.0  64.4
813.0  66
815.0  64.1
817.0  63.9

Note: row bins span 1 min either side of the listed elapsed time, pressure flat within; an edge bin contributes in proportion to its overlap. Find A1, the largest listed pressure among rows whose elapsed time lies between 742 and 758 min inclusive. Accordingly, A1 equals 60.8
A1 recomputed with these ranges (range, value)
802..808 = 63.2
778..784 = 62.3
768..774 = 62.8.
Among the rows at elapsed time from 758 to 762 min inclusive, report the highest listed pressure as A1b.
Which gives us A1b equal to 57.9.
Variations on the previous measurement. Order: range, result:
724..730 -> 55.4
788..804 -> 64.4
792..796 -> 63.6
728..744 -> 58.9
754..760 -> 57.3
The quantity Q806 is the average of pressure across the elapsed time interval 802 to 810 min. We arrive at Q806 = 63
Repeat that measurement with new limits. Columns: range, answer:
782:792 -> 61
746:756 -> 57.1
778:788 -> 61.1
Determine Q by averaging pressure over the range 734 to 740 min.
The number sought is 57.5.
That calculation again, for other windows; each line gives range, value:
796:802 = 62.9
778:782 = 61.8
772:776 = 61.9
